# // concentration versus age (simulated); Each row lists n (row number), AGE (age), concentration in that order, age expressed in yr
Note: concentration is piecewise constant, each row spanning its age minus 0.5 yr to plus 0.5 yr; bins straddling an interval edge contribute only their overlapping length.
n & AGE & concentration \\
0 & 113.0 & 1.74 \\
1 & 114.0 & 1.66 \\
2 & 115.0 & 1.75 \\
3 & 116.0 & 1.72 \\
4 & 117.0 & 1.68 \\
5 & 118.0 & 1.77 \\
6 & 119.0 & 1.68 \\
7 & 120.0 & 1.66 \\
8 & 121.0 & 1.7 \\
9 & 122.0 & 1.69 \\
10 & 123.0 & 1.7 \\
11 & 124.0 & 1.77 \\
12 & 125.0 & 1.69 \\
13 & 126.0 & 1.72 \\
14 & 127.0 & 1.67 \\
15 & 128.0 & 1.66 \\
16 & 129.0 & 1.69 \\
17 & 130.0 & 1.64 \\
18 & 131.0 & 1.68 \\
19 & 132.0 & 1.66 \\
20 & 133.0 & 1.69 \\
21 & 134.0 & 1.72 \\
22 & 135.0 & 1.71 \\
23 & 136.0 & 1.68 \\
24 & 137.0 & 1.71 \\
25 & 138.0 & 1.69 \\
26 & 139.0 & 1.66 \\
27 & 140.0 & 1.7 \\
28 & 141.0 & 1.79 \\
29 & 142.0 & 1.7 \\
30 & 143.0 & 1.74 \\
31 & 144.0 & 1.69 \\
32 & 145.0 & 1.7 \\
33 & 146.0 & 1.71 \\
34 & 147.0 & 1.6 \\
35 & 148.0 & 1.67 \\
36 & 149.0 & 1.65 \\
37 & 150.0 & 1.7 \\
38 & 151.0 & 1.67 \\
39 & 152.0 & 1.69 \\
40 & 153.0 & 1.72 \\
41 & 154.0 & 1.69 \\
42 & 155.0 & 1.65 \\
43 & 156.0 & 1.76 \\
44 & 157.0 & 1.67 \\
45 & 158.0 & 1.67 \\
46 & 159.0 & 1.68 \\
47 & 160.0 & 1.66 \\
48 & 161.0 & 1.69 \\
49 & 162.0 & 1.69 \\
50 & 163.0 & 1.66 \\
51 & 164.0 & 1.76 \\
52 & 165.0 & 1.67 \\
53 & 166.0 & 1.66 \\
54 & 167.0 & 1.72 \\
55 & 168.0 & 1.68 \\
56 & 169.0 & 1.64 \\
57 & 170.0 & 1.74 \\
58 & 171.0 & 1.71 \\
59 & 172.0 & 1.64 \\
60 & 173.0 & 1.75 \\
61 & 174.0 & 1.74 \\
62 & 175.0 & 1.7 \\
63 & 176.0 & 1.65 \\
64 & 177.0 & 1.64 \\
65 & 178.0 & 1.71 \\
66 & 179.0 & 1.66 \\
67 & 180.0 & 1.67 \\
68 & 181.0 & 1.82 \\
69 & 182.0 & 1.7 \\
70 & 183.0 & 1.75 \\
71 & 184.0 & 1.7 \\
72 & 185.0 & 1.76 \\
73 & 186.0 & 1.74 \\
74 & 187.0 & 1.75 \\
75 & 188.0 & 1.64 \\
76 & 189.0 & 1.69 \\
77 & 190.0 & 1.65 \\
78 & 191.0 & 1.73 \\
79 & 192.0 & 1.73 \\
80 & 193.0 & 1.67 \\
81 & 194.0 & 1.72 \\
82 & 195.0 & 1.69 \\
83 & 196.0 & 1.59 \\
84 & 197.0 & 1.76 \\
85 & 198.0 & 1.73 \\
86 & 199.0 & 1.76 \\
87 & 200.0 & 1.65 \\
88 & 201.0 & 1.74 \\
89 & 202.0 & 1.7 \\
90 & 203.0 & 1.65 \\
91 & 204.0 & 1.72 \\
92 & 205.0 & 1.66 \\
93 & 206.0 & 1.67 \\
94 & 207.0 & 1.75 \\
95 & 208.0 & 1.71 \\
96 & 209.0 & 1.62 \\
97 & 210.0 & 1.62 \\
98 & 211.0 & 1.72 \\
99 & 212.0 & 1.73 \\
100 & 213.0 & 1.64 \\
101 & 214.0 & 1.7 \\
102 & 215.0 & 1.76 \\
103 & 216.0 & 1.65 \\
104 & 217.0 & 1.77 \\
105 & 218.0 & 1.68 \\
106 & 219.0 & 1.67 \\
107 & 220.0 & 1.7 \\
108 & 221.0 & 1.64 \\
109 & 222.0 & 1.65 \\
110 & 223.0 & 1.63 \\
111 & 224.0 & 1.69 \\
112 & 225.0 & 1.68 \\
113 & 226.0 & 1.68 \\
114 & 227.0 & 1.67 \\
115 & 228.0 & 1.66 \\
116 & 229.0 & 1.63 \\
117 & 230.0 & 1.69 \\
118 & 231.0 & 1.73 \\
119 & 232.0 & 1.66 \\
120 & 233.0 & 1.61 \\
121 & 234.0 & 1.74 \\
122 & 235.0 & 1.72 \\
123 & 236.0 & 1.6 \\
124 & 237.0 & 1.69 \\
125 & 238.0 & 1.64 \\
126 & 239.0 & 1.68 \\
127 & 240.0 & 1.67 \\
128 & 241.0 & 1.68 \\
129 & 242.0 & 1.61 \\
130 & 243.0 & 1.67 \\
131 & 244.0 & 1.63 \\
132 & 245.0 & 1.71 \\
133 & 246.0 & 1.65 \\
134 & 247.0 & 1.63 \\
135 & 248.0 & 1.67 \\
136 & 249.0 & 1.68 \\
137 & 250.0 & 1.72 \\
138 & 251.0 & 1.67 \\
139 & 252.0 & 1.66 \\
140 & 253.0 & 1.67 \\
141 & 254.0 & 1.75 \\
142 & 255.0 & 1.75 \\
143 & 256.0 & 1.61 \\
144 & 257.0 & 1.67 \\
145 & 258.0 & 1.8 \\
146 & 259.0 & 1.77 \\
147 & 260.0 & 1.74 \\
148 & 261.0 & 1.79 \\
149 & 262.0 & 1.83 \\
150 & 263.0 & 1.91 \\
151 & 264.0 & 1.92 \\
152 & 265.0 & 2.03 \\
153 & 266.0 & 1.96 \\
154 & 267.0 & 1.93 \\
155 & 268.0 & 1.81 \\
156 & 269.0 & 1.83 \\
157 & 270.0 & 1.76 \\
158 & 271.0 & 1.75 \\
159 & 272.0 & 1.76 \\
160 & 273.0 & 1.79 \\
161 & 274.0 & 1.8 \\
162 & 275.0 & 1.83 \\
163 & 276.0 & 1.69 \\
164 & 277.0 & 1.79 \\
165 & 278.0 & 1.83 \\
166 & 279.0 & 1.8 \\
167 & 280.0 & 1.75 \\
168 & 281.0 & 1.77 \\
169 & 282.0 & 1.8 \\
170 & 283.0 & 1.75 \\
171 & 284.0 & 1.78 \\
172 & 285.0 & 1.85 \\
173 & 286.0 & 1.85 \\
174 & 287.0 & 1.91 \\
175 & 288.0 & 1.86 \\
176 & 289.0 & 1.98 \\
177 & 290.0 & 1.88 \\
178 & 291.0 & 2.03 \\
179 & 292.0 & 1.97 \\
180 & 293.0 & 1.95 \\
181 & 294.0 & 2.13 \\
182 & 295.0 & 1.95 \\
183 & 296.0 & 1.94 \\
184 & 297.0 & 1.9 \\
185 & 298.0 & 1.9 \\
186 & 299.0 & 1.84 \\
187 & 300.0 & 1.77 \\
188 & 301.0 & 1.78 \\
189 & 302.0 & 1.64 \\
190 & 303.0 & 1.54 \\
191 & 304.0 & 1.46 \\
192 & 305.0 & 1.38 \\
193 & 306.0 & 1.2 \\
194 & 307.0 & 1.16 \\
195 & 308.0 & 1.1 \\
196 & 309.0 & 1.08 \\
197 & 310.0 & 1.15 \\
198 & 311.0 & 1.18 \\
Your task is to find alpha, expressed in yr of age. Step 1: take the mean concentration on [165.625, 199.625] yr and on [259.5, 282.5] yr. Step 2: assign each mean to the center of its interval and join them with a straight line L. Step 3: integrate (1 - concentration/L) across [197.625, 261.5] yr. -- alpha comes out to 2.9 yr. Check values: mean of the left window 1.7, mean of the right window 1.82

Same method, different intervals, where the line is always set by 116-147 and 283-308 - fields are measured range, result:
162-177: 0.2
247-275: -0.4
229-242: 0.5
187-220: 0.6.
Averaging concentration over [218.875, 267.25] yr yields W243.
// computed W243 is 1.71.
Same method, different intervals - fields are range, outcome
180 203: 1.71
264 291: 1.83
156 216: 1.7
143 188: 1.69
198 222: 1.69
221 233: 1.67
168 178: 1.69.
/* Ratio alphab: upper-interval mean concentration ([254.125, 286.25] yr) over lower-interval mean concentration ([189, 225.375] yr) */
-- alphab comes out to 1.07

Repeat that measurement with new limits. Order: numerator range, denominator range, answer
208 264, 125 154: 1.00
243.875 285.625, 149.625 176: 1.05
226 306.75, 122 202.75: 1.03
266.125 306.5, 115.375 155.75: 1.06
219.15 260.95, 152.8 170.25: 0.99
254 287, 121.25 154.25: 1.07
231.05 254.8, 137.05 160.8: 0.99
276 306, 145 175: 1.07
